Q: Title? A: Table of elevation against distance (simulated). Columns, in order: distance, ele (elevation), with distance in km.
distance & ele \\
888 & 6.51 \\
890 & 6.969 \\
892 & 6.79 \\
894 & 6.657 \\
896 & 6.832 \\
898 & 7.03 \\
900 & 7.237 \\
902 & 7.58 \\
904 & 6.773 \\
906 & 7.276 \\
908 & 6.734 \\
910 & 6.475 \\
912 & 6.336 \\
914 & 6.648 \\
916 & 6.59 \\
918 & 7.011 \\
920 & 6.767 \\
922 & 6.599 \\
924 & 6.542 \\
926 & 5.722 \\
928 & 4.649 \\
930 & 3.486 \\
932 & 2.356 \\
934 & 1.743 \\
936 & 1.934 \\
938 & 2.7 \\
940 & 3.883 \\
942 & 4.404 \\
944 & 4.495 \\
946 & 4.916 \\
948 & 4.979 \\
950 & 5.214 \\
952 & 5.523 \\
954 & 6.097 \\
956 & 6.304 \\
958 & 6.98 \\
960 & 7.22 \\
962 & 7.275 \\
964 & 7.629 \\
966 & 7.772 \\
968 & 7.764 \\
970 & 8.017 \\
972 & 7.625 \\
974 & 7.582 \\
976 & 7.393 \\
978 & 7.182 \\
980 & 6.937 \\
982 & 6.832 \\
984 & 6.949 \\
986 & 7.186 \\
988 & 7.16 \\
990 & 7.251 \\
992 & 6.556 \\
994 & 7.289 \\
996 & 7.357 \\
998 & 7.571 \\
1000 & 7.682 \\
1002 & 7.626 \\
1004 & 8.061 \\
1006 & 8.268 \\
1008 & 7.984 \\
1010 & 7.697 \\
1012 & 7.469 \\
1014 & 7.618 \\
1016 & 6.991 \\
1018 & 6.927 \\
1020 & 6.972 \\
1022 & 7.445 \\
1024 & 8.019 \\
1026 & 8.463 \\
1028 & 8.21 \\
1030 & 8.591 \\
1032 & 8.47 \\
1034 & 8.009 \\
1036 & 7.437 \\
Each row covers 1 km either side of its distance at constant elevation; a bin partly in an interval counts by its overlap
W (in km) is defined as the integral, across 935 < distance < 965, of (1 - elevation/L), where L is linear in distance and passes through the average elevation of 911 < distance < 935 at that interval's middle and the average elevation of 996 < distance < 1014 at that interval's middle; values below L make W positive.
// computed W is 4.44 km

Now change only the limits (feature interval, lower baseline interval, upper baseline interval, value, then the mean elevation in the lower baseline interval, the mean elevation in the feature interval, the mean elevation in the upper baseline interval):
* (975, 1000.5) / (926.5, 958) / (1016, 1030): -4.01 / 4.29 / 7.17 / 7.69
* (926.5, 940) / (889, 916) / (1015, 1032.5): 7.79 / 6.86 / 3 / 7.77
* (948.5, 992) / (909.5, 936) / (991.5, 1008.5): -1.82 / 5.3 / 7.01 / 7.62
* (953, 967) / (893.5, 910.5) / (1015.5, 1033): 0.64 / 6.98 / 7.04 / 7.81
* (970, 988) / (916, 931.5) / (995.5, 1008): -0.15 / 5.76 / 7.25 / 7.79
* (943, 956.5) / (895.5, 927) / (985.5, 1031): 3.36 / 6.76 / 5.33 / 7.59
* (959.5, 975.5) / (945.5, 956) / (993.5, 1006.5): -3.62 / 5.46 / 7.62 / 7.69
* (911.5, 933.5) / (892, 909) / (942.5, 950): 1.53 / 7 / 5.6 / 4.83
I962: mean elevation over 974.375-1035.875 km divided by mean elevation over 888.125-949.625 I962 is 1.3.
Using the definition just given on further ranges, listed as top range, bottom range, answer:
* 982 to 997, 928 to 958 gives 1.67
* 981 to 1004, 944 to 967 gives 1.16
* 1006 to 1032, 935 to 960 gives 1.59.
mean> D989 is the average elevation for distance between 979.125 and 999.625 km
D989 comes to 7.13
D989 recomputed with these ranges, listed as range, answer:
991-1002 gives 7.32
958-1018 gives 7.43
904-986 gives 5.99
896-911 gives 7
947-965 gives 6.36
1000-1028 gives 7.68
